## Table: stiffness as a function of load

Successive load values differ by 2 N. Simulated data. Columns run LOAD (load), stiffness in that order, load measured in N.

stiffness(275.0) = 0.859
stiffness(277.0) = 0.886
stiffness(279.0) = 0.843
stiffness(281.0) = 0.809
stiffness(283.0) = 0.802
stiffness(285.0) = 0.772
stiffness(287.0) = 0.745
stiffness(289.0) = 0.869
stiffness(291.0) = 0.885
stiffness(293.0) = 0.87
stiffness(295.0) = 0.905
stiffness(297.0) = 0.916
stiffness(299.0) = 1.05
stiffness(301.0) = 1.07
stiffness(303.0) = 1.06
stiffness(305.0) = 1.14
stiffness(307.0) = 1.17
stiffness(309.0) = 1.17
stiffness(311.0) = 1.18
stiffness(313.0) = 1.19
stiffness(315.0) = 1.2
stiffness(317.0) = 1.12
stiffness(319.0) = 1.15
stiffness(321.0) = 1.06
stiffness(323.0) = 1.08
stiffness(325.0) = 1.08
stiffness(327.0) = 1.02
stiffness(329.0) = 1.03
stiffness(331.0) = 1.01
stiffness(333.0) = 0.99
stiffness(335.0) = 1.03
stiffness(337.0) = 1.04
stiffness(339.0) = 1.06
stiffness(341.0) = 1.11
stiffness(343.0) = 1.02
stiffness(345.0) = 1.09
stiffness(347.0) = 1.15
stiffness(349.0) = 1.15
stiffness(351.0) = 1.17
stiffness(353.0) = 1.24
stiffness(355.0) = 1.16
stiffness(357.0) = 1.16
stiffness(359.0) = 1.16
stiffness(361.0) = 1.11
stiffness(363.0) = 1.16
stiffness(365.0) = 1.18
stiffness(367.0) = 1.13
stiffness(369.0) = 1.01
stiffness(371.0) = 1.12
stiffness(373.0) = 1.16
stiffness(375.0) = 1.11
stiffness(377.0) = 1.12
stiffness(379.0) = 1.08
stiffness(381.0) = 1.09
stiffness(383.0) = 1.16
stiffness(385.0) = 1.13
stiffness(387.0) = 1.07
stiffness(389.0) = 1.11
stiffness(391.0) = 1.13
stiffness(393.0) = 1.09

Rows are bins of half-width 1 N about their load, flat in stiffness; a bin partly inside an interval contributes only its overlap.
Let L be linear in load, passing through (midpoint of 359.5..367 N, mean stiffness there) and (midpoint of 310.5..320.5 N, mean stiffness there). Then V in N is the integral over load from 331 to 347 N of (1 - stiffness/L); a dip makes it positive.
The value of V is 1.42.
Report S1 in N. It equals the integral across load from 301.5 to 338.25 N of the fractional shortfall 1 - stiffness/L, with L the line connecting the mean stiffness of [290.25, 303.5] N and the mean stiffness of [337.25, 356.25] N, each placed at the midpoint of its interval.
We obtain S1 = -2.13 N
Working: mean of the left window 0.963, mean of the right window 1.12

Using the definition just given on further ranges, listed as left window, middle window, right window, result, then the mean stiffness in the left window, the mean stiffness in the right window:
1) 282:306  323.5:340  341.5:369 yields 0.3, 0.924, 1.14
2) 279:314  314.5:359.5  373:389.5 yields -2.5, 0.973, 1.11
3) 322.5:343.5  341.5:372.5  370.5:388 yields -1.5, 1.04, 1.12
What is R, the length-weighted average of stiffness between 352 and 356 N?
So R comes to 1.2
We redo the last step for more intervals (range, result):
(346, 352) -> 1.16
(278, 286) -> 0.806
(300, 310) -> 1.12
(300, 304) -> 1.06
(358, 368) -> 1.15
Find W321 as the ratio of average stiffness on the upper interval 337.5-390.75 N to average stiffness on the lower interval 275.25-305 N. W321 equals 1.25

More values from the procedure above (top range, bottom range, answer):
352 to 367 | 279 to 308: 1.25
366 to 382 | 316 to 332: 1.03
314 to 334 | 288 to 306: 1.10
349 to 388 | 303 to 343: 1.04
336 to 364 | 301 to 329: 1.01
